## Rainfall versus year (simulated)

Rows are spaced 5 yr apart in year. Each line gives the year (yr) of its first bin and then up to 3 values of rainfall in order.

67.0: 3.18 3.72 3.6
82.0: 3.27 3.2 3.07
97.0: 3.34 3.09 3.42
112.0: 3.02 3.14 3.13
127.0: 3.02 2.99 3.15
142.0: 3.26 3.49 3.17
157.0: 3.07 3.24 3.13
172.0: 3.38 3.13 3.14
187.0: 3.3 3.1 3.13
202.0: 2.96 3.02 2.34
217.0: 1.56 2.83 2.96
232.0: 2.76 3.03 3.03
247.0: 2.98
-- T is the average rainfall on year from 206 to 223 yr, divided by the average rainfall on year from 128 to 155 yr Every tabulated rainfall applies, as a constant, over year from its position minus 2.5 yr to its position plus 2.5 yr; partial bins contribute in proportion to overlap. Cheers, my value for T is 0.74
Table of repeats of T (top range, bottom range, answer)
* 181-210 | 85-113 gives 0.97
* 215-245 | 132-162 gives 0.85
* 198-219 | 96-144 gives 0.81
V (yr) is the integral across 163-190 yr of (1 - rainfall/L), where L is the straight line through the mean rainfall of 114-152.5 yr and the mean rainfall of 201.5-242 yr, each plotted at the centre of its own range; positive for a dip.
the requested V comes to -2.6 yr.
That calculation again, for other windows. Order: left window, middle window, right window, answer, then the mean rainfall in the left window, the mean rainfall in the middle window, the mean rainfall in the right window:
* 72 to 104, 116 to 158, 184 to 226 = -1.0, 3.3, 3.16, 2.79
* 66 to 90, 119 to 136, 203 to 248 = 0.6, 3.4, 3.06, 2.72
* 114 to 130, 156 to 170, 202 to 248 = -1.0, 3.09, 3.16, 2.73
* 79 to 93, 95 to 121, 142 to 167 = 0.2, 3.21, 3.2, 3.23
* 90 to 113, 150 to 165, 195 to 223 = -1.3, 3.2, 3.16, 2.62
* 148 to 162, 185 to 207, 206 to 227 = -3.3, 3.18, 3.11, 2.46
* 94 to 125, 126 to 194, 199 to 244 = -4.9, 3.19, 3.19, 2.72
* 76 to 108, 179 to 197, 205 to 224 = -4.0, 3.26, 3.17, 2.41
